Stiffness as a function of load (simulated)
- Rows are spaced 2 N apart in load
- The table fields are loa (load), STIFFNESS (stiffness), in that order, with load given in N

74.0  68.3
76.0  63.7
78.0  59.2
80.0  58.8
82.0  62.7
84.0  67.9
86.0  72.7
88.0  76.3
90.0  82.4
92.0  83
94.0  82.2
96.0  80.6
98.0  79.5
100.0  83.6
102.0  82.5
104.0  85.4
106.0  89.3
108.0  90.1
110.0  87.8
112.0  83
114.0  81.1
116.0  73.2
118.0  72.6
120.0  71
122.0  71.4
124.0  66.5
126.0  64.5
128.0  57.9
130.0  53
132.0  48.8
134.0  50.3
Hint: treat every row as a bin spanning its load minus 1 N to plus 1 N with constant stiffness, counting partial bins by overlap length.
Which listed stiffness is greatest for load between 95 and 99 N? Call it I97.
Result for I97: 80.6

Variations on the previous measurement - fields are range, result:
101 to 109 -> 90.1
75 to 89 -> 76.3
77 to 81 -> 59.2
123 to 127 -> 66.5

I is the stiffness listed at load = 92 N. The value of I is 83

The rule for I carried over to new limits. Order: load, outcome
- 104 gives 85.4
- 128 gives 57.9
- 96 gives 80.6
